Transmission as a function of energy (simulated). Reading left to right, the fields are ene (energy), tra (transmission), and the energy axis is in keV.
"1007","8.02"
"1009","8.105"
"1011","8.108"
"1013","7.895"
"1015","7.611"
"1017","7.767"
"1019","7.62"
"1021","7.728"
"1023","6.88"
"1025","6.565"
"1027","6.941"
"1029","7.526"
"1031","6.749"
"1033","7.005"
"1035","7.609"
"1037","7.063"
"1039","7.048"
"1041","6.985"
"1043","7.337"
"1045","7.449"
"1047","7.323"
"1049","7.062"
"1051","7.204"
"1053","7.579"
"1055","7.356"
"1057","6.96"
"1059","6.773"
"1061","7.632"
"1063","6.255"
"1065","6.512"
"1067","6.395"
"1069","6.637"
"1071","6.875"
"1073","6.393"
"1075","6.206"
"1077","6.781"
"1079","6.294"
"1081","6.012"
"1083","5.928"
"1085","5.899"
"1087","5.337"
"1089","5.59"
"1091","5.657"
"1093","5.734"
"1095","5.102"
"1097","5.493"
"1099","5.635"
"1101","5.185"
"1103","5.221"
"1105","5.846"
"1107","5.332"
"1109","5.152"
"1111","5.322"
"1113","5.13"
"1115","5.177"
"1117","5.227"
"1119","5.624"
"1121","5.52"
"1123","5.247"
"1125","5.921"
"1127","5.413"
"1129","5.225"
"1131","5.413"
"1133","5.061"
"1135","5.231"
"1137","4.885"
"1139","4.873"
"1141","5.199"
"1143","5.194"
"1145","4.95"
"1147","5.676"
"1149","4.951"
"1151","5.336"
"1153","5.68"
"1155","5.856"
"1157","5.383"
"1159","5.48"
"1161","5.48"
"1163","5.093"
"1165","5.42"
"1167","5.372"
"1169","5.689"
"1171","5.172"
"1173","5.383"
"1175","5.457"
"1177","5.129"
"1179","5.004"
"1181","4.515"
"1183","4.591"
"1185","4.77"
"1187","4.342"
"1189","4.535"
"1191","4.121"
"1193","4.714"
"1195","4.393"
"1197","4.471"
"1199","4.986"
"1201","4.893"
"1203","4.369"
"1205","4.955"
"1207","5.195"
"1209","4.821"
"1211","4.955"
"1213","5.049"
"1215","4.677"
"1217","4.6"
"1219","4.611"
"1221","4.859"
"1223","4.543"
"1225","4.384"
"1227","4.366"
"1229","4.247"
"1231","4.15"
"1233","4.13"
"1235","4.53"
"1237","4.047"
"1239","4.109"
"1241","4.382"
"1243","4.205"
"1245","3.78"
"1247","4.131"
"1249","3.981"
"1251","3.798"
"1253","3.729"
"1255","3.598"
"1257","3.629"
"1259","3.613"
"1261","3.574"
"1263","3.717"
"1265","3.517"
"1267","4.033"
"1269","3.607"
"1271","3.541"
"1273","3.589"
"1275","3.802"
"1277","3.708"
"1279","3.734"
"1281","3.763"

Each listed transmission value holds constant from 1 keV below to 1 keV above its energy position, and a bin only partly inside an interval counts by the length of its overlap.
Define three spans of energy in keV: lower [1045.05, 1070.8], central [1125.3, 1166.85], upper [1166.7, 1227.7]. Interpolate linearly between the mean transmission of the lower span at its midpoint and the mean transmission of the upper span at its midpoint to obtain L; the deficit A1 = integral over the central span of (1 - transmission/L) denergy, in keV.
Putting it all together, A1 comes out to 2.2 keV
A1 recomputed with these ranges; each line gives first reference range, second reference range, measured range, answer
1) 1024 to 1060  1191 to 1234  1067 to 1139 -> 7.2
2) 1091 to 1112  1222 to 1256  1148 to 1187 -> -3.5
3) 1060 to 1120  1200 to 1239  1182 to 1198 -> 1.3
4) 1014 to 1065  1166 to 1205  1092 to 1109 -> 2.1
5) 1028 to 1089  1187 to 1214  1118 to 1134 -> 1.0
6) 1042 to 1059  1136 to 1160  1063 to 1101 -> 3.5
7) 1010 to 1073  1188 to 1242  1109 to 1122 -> 1.6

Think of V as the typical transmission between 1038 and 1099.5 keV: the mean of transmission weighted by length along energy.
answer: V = 6.51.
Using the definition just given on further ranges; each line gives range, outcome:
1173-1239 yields 4.64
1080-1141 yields 5.41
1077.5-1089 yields 5.91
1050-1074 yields 6.88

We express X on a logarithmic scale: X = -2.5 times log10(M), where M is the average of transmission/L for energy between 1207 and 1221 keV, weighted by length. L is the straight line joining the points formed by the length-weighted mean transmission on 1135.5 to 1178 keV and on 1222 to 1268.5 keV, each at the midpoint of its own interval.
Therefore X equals -0.08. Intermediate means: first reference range 5.32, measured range 4.82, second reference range 4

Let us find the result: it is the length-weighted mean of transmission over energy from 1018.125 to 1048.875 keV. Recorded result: 7.18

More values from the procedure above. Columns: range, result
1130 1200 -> 5.08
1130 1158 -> 5.26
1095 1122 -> 5.36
